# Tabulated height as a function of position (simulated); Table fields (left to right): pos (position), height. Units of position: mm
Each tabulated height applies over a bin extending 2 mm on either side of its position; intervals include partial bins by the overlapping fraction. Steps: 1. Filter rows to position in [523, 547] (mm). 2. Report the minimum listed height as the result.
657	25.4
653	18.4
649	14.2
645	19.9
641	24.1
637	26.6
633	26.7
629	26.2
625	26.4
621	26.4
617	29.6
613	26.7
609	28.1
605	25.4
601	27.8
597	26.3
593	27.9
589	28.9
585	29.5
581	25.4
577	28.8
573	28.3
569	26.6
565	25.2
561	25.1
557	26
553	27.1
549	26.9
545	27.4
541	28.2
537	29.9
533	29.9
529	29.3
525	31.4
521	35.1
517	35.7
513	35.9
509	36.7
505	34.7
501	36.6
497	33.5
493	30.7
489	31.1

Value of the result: 27.4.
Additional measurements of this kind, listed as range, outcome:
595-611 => 25.4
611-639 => 26.2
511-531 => 29.3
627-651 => 14.2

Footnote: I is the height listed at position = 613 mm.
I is 26.7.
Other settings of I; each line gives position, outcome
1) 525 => 31.4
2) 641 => 24.1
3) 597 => 26.3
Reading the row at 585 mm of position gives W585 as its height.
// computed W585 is 29.5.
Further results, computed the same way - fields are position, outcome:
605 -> 25.4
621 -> 26.4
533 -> 29.9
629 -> 26.2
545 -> 27.4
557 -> 26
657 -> 25.4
